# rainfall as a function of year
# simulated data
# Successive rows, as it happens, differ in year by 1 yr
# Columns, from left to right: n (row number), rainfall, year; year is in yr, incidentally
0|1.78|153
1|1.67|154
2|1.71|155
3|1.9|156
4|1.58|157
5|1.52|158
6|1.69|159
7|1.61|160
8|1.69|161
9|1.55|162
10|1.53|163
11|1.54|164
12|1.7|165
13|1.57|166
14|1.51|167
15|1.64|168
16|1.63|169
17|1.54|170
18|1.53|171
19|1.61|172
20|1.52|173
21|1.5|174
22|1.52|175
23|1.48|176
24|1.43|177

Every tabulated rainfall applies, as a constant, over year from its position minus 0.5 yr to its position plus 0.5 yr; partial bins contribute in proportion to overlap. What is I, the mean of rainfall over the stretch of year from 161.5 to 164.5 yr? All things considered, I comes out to 1.54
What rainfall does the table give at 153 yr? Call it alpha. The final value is 1.78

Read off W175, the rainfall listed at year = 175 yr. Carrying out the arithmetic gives 1.52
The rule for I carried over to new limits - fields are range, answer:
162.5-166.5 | 1.58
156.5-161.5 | 1.62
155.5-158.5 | 1.67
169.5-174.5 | 1.54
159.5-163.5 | 1.6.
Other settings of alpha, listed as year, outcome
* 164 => 1.54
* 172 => 1.61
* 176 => 1.48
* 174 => 1.5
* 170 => 1.54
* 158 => 1.52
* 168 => 1.64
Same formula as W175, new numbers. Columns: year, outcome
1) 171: 1.53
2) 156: 1.9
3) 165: 1.7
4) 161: 1.69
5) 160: 1.61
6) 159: 1.69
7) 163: 1.53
